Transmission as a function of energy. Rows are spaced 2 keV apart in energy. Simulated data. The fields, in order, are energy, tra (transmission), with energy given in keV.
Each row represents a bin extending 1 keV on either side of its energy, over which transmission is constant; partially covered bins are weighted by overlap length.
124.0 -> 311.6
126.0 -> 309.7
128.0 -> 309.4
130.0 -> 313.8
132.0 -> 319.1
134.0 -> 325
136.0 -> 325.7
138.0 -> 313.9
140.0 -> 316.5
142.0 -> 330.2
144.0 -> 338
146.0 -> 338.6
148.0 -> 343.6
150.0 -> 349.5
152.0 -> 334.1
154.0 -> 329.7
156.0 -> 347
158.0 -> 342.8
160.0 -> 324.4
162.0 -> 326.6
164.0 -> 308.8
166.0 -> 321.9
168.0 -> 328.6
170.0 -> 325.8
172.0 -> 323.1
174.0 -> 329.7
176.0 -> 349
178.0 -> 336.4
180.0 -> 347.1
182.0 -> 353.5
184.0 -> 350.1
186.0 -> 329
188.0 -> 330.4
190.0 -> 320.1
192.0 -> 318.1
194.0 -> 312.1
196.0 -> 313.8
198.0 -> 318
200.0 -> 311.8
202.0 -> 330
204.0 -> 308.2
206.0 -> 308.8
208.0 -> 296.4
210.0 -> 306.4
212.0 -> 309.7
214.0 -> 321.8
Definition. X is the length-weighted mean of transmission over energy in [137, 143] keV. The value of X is 320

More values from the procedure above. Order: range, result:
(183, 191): 332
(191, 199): 316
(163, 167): 315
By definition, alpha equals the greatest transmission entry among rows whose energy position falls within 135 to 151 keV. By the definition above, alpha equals 349.5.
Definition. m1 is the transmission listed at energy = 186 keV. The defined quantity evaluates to 329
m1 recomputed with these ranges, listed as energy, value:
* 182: 353.5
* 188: 330.4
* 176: 349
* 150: 349.5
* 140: 316.5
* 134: 325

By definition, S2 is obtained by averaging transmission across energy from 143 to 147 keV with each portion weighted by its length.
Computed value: 338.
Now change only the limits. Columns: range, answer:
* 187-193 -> 323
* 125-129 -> 310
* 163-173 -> 322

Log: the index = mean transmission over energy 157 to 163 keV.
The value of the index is 331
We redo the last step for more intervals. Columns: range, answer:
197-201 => 315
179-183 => 350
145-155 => 339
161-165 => 318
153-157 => 338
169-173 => 324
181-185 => 352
